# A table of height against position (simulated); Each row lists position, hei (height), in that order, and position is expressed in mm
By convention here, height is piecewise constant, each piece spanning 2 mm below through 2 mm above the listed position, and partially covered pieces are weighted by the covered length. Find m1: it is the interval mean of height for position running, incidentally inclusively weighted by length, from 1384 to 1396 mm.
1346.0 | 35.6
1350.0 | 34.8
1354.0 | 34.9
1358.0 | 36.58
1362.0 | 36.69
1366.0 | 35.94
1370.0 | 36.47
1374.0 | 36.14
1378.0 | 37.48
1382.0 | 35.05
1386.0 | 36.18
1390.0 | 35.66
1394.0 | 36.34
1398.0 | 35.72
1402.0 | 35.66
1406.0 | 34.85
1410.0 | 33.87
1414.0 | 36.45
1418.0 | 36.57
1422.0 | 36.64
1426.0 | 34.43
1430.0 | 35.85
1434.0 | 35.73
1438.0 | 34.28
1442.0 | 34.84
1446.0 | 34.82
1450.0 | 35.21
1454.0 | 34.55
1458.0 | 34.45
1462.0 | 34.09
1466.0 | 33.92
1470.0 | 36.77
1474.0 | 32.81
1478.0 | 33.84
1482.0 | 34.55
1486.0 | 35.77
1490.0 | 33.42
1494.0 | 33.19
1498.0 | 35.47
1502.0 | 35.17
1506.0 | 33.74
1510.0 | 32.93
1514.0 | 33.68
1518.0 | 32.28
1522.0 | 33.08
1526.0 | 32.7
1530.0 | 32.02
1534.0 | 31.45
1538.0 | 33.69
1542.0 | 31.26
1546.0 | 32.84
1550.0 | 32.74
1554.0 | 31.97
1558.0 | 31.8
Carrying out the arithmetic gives 36.1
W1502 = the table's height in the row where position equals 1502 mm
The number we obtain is 35.17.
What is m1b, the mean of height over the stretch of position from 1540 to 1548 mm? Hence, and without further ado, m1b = 32.1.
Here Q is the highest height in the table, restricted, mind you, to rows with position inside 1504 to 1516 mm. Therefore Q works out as 33.74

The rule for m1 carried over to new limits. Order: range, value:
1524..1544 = 32.2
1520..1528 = 32.9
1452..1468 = 34.3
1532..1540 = 32.6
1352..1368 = 36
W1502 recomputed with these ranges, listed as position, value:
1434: 35.73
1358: 36.58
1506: 33.74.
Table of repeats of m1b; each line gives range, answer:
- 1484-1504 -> 34.6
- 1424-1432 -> 35.1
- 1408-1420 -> 35.6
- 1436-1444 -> 34.6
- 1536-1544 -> 32.5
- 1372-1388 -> 36.2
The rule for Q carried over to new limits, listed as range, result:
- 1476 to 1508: 35.77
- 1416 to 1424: 36.64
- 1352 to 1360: 36.58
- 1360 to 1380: 37.48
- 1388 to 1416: 36.45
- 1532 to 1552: 33.69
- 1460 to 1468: 34.09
